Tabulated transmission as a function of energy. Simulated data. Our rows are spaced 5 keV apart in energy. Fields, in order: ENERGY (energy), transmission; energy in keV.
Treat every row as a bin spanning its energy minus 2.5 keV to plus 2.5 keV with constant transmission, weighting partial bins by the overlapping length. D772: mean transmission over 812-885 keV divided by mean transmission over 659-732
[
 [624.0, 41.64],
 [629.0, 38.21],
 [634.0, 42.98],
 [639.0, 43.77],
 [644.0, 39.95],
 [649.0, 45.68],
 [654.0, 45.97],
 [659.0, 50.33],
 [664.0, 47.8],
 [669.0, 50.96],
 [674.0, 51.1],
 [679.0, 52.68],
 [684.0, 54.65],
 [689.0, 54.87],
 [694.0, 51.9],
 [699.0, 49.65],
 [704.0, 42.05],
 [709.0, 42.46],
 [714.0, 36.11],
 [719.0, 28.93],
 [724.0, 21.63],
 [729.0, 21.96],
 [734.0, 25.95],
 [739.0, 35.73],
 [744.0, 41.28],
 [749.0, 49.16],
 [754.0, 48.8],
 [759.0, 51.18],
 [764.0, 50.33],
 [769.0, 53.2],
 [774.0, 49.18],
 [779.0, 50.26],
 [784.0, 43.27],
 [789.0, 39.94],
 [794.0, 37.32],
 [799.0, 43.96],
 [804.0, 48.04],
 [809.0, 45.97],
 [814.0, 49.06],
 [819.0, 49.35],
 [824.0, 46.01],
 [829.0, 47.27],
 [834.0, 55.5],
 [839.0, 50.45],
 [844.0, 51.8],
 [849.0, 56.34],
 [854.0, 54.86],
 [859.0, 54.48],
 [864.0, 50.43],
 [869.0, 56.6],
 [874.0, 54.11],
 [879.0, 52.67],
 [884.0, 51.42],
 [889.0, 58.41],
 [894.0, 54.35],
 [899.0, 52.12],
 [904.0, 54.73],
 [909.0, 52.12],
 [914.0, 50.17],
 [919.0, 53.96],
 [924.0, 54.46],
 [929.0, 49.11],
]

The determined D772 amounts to 1.20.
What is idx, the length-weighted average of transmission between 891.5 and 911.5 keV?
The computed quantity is 53.3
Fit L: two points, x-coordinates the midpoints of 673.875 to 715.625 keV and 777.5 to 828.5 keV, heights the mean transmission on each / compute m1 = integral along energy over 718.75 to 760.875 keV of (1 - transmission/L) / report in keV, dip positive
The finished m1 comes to 9.69 keV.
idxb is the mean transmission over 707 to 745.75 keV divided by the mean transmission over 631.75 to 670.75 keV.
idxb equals 0.7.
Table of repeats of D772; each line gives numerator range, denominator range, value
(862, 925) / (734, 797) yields 1.19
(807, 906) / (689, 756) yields 1.35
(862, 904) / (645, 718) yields 1.13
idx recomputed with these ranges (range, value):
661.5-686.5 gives 51.4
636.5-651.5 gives 43.1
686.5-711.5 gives 48.2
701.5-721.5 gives 37.4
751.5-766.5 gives 50.1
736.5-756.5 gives 43.7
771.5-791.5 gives 45.7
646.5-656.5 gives 45.8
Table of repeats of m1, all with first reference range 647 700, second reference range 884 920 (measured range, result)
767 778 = 0.2 keV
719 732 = 7.1 keV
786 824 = 5.4 keV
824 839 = 0.7 keV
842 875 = -0.7 keV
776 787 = 1.1 keV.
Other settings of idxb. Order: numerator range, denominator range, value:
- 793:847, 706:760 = 1.32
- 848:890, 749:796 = 1.15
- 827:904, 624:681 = 1.16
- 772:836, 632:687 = 0.97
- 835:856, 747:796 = 1.13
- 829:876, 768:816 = 1.17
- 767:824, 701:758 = 1.27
